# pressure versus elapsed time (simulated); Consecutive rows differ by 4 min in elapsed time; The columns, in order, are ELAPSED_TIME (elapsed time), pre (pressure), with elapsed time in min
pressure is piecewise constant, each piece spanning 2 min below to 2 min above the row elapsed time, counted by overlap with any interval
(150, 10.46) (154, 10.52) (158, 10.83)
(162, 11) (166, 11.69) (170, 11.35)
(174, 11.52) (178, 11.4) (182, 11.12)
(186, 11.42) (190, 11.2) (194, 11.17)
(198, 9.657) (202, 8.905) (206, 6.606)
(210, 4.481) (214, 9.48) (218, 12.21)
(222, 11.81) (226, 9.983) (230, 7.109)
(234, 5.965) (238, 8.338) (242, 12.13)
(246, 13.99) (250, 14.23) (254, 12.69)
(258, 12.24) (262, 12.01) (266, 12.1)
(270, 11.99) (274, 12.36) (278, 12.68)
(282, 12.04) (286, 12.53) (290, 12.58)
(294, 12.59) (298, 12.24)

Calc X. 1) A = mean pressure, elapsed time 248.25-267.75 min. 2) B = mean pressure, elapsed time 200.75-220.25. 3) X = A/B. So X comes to 1.5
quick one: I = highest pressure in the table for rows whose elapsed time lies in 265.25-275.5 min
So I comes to 12.36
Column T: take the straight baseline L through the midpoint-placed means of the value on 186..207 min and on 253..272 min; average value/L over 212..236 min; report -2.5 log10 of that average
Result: 0.14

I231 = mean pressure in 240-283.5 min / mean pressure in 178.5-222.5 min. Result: 1.28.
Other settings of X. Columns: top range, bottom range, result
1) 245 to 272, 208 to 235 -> 1.44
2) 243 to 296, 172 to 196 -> 1.12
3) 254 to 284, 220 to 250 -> 1.20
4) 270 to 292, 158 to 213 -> 1.22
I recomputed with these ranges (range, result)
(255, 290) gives 12.68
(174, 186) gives 11.52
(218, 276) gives 14.23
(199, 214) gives 9.48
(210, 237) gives 12.21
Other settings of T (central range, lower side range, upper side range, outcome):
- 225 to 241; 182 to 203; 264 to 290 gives 0.389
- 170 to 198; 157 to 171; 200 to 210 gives -0.217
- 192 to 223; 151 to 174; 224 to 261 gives 0.184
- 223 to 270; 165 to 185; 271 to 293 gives 0.100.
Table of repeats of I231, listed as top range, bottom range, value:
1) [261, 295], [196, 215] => 1.59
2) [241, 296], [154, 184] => 1.12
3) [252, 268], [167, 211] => 1.22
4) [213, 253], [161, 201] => 0.96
